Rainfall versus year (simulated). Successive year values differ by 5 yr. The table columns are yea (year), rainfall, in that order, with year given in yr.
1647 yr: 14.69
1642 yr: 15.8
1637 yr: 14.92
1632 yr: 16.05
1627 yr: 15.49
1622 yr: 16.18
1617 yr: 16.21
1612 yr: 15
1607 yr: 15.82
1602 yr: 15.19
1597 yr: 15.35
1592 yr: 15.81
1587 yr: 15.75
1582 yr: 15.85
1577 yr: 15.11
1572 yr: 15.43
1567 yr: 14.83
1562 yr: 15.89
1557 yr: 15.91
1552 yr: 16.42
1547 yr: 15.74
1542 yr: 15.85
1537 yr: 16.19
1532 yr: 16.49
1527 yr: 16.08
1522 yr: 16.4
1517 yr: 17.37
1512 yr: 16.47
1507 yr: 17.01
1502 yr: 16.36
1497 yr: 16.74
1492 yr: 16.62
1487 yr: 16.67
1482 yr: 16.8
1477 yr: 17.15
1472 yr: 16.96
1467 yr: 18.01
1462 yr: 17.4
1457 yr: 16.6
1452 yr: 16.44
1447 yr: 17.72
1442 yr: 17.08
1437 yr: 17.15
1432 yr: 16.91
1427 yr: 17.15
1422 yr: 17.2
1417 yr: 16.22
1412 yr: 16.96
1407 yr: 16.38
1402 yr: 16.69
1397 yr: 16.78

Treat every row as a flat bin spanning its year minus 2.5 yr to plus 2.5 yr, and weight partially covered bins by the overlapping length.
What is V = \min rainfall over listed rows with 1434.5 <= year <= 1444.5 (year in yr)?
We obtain 17.08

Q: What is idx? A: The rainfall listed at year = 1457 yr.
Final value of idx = 16.6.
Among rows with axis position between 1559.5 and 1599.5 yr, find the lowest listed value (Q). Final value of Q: 14.83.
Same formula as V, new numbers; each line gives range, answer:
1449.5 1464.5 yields 16.44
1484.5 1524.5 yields 16.36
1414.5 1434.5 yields 16.22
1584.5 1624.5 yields 15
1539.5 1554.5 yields 15.74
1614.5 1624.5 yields 16.18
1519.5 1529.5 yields 16.08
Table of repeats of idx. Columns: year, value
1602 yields 15.19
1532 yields 16.49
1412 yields 16.96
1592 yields 15.81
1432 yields 16.91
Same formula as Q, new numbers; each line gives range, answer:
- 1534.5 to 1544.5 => 15.85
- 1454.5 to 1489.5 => 16.6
